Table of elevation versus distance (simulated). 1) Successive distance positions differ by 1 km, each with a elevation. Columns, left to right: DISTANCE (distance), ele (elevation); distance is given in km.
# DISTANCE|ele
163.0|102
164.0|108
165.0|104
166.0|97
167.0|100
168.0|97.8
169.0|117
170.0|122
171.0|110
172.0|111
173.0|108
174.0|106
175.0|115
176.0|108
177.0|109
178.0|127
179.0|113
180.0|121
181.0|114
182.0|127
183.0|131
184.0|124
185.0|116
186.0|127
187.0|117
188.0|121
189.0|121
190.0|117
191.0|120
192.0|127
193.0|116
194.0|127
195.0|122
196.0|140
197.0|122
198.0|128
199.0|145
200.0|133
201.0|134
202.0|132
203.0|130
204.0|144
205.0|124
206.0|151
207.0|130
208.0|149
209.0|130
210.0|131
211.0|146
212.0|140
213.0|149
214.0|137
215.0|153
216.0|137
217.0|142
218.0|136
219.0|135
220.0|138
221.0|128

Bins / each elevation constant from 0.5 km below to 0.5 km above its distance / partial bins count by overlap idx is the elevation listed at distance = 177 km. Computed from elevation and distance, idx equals 109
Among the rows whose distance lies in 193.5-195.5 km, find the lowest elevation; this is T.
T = 122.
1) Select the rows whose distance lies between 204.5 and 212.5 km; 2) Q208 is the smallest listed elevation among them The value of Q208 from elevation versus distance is 124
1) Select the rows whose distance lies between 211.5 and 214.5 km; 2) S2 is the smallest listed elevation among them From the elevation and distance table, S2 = 137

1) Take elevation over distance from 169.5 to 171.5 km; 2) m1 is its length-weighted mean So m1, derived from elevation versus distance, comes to 116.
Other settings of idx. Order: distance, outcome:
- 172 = 111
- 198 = 128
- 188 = 121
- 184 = 124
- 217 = 142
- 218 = 136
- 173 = 108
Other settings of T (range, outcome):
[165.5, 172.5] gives 97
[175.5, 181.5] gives 108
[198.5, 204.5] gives 130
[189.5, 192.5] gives 117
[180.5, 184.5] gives 114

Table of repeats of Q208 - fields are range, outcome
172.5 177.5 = 106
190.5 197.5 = 116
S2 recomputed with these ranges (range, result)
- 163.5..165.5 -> 104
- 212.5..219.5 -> 135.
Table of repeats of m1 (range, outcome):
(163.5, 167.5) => 102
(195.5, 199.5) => 134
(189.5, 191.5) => 118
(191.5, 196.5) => 126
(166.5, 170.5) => 109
